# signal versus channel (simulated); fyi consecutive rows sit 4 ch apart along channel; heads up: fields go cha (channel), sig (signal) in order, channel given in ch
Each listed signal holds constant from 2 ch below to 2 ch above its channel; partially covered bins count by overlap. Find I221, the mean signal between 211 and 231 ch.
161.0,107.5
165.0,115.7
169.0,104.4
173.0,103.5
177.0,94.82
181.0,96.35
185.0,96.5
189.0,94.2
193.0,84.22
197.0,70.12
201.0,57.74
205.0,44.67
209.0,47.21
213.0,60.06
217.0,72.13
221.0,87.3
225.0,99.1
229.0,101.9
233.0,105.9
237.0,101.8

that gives 84.1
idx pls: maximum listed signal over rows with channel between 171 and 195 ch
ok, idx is 103.5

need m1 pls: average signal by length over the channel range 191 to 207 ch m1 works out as 64.2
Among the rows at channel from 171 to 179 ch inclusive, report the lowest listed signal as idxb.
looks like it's 94.82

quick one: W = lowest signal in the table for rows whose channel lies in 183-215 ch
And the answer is 44.67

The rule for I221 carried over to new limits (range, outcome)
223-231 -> 100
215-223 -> 79.7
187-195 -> 89.2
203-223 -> 62.3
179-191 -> 95.7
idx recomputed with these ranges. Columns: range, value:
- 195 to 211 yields 70.12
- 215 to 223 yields 87.3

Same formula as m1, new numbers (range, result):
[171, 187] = 97.8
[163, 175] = 108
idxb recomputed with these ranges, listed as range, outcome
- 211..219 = 60.06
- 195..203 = 57.74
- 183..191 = 94.2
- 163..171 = 104.4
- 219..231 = 87.3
